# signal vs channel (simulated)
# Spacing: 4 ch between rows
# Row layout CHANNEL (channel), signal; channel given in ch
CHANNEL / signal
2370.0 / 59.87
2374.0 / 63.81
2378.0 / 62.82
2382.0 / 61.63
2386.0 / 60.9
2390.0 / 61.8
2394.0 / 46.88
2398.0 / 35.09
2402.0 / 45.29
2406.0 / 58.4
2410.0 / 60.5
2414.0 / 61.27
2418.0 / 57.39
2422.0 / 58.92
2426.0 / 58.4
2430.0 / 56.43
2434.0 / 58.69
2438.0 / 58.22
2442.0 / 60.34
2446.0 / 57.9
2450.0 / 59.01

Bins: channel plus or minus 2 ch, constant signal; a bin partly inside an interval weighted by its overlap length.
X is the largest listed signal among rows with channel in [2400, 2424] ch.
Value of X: 61.27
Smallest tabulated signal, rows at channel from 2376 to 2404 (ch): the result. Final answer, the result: 35.09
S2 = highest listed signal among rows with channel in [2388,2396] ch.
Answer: 61.8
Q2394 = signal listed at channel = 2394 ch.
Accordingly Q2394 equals 46.88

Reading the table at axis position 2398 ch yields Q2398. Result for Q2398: 35.09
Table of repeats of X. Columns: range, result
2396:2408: 58.4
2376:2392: 62.82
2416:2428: 58.92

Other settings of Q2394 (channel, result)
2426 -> 58.4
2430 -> 56.43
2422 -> 58.92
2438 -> 58.22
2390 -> 61.8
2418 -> 57.39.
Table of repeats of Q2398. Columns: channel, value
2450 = 59.01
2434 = 58.69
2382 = 61.63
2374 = 63.81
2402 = 45.29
